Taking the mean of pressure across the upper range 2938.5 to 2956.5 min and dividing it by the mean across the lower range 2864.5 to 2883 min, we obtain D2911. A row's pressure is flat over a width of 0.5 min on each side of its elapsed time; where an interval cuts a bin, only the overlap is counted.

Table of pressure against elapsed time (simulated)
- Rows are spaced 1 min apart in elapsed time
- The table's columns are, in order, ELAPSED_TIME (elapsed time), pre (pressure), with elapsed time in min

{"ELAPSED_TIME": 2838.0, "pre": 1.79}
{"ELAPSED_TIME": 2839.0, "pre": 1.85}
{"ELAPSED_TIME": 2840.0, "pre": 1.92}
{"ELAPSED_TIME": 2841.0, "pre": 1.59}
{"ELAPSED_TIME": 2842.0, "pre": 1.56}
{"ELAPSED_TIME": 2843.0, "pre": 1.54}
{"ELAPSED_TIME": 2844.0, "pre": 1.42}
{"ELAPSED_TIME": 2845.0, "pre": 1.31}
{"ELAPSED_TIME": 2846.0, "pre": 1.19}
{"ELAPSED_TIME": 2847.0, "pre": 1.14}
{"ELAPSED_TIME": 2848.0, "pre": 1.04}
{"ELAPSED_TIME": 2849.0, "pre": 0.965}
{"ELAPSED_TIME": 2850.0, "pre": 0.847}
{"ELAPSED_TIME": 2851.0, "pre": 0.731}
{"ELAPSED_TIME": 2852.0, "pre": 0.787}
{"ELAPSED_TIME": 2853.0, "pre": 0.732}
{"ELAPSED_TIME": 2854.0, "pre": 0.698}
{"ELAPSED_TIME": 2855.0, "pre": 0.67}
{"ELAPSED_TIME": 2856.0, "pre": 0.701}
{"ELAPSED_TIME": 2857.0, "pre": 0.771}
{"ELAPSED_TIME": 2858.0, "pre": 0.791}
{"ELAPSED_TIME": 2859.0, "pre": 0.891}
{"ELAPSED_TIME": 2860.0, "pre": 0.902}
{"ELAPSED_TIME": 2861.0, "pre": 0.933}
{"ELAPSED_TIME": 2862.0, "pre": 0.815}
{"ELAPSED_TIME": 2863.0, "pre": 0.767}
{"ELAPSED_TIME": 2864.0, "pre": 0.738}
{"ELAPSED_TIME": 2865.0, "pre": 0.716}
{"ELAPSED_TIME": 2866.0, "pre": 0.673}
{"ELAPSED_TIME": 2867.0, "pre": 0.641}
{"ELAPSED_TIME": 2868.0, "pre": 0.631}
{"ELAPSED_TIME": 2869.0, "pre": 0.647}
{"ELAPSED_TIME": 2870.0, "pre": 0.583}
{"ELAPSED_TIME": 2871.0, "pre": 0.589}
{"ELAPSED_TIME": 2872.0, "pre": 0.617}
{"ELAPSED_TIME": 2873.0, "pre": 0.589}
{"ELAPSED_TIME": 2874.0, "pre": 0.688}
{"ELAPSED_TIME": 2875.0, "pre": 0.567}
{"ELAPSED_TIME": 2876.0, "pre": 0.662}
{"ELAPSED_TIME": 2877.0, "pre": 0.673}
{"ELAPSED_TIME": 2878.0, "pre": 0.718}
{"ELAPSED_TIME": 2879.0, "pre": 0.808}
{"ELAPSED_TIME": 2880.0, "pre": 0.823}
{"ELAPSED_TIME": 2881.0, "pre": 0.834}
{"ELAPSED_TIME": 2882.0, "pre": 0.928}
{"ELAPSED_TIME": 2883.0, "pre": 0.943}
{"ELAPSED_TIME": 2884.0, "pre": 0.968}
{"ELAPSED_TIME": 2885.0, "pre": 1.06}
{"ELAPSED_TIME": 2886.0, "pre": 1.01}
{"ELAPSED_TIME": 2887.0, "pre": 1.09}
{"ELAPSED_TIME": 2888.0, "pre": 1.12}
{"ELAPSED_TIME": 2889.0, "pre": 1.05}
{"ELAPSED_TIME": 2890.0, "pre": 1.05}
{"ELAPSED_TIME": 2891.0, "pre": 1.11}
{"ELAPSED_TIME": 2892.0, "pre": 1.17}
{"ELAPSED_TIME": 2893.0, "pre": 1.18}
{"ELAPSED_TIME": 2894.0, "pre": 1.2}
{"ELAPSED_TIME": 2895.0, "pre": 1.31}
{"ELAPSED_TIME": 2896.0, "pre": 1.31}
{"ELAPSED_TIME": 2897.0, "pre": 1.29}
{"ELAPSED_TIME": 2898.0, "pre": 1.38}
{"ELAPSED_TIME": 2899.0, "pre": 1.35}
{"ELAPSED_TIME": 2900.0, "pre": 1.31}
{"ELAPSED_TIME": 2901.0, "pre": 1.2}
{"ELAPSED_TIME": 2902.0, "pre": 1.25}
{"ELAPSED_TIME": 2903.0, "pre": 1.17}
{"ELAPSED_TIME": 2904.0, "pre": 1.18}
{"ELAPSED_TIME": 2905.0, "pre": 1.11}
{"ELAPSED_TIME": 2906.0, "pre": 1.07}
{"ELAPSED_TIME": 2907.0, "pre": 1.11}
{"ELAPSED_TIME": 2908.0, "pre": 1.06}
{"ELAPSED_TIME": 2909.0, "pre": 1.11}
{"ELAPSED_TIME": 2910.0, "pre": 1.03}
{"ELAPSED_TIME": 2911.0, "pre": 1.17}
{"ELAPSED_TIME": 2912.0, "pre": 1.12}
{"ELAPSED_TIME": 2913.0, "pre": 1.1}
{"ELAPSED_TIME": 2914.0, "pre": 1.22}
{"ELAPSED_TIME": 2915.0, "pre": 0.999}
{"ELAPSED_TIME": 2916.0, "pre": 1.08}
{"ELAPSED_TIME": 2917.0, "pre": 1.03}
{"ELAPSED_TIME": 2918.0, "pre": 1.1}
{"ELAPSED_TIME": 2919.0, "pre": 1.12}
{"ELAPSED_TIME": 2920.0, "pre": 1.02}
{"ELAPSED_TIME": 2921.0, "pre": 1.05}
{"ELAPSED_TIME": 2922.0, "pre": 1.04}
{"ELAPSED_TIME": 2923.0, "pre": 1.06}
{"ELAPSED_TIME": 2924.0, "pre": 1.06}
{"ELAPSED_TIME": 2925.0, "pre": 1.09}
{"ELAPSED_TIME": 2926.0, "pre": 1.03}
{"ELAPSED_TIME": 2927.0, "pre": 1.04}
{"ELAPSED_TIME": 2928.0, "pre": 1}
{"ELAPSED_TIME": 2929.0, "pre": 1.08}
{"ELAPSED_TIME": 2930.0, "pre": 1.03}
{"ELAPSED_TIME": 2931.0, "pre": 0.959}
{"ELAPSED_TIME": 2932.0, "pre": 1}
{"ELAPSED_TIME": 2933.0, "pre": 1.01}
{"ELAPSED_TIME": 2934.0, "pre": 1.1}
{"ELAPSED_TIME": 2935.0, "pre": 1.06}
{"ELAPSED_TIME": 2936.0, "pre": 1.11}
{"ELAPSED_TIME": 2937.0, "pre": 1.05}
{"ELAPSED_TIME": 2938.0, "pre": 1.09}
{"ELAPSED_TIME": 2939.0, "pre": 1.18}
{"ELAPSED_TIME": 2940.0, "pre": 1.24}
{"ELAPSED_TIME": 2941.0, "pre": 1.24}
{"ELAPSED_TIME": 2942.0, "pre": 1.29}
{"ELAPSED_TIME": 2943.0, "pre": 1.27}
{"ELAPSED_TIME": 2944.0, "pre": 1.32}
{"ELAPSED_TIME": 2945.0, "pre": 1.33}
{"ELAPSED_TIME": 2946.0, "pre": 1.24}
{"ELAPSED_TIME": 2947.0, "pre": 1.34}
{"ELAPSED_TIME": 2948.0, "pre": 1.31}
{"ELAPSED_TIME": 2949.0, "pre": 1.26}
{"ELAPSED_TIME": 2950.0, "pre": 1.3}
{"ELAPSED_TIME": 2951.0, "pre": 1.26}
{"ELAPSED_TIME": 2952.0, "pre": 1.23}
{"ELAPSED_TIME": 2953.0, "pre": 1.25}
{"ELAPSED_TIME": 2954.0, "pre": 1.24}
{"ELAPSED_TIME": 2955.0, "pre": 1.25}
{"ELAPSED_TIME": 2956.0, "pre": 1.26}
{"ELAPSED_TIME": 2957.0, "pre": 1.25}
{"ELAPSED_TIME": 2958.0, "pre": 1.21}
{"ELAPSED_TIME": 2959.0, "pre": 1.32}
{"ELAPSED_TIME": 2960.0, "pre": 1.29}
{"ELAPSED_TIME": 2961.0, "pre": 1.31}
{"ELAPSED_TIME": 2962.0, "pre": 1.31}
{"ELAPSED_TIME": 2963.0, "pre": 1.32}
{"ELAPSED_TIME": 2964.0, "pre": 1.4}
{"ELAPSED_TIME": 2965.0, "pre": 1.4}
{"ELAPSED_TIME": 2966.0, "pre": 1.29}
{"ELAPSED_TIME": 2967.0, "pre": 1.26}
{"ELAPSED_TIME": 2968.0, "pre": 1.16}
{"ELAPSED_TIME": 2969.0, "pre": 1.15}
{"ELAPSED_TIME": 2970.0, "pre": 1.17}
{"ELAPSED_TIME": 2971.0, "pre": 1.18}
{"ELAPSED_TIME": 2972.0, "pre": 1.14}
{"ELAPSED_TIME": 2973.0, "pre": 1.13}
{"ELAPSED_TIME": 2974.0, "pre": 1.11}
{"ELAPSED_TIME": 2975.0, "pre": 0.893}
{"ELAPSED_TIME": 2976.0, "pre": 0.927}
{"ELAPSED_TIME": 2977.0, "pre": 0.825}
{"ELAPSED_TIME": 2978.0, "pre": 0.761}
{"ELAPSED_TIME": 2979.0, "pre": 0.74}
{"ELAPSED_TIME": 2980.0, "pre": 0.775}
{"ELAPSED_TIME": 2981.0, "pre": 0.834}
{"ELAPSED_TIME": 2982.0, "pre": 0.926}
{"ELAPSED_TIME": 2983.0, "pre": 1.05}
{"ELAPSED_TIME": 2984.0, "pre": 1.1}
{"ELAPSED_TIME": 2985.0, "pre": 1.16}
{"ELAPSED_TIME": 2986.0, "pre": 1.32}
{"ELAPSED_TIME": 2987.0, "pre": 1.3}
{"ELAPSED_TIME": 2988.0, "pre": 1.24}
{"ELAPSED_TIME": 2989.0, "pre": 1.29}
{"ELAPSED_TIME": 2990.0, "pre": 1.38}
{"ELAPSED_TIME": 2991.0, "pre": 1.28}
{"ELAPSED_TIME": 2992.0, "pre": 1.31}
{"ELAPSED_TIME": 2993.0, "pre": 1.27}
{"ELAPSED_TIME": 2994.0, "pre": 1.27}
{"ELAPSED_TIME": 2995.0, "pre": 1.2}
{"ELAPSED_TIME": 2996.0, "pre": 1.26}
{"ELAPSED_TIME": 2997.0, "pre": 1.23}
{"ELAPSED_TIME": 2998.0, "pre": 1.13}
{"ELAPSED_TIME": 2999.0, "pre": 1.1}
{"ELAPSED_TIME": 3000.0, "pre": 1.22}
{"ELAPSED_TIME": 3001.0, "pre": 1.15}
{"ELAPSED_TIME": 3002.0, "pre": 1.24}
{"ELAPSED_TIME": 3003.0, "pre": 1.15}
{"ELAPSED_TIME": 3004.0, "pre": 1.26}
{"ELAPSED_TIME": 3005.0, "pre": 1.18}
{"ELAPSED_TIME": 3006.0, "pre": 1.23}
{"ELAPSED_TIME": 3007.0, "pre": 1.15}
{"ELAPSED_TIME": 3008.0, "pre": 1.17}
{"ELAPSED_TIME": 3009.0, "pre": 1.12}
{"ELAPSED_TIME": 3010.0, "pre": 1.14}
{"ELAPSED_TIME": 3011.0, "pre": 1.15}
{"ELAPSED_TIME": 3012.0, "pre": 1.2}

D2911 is 1.82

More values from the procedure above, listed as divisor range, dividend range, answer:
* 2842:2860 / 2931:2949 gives 1.22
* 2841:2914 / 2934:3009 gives 1.21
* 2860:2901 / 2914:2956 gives 1.25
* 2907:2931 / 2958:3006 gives 1.09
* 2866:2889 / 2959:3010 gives 1.48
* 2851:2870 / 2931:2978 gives 1.60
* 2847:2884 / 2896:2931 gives 1.47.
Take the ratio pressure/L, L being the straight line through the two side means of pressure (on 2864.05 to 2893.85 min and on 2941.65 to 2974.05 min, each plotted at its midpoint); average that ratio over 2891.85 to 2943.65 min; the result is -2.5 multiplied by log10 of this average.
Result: -0.10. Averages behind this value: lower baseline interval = 0.835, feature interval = 1.13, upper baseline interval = 1.26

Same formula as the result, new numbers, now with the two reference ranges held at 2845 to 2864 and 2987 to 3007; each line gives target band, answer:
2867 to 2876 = 0.42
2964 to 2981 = 0.10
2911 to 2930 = -0.04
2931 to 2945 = -0.07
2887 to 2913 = -0.20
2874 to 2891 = 0.05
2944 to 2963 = -0.14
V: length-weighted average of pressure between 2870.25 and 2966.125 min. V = 1.11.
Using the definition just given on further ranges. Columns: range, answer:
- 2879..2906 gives 1.12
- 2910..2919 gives 1.1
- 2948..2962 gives 1.27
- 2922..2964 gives 1.19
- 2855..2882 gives 0.725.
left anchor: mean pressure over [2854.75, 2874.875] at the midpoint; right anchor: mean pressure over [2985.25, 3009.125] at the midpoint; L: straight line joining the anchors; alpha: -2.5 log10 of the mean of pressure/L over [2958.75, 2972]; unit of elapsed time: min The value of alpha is -0.15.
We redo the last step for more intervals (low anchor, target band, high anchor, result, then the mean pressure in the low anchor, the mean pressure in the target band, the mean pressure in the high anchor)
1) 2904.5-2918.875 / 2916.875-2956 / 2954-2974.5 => 0.02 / 1.09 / 1.15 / 1.25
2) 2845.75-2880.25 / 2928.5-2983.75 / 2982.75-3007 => -0.07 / 0.76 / 1.15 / 1.22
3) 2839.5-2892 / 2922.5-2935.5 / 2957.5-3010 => 0.01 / 0.911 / 1.04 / 1.16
